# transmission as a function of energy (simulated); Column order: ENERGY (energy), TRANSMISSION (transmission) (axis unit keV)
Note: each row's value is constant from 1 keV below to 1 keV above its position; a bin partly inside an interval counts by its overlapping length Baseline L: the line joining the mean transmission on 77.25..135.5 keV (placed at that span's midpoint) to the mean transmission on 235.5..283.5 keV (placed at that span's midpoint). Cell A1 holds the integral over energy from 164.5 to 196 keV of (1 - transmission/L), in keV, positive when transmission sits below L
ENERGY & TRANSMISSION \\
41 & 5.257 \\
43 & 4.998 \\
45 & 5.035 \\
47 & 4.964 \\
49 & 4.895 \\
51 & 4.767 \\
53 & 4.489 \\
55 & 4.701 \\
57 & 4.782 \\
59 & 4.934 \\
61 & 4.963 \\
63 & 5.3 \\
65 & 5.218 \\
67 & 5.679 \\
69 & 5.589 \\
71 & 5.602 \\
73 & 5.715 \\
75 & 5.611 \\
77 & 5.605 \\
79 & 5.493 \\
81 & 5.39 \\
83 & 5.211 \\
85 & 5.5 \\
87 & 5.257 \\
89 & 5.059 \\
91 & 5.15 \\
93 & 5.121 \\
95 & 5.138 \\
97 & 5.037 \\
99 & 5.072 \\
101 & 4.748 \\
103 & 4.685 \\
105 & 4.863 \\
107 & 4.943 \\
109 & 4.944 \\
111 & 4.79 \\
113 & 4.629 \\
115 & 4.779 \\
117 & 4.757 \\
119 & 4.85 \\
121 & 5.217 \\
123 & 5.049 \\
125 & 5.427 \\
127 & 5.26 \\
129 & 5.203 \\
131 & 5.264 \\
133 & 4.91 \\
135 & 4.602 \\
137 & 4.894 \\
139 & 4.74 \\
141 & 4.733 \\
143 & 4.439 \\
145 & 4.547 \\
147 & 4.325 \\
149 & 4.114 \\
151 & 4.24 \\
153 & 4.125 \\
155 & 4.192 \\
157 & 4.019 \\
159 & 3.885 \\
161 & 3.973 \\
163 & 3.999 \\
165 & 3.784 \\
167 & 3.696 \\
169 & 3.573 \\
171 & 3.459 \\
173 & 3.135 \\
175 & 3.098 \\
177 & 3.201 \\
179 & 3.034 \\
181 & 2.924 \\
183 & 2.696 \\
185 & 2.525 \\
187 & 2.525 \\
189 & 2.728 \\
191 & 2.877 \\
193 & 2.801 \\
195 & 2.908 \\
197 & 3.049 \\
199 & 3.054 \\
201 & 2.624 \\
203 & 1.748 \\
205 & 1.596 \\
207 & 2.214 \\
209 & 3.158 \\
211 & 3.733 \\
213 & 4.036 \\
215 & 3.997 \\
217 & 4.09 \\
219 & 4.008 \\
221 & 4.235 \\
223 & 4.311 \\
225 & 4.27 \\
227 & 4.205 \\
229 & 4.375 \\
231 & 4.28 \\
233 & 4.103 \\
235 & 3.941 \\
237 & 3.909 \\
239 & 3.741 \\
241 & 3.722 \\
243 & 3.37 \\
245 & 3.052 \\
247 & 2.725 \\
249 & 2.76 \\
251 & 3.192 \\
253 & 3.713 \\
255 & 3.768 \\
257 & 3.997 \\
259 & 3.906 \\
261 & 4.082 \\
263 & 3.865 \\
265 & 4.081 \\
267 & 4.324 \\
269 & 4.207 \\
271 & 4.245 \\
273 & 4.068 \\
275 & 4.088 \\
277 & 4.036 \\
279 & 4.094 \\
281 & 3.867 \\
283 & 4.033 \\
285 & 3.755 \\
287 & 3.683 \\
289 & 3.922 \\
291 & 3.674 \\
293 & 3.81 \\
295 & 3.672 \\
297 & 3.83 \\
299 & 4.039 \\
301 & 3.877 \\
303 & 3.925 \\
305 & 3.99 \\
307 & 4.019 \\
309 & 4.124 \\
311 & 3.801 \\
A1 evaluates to 9.92 keV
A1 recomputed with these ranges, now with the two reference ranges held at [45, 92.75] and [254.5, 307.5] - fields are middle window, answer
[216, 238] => 0.62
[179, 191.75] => 5.04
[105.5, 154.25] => 0.70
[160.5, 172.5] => 2.39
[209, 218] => 0.99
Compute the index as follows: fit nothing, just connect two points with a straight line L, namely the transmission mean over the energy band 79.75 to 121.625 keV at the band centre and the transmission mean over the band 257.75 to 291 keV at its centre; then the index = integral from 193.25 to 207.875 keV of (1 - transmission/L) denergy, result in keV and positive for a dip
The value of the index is 6.5 keV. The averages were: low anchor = 5.01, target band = 2.48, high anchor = 4.01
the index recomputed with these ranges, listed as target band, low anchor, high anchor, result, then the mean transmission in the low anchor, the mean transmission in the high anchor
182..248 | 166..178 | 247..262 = 2.36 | 3.36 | 3.57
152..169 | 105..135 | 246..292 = 2.67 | 4.98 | 3.83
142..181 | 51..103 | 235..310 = 6.75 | 5.2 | 3.82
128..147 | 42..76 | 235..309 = -0.58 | 5.13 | 3.81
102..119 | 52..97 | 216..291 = 0.58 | 5.25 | 3.89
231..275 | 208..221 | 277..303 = 1.08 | 3.87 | 3.86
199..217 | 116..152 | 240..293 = 5.37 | 4.81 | 3.78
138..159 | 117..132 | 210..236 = 2.48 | 5.15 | 4.12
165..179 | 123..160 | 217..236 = 3.44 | 4.62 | 4.19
